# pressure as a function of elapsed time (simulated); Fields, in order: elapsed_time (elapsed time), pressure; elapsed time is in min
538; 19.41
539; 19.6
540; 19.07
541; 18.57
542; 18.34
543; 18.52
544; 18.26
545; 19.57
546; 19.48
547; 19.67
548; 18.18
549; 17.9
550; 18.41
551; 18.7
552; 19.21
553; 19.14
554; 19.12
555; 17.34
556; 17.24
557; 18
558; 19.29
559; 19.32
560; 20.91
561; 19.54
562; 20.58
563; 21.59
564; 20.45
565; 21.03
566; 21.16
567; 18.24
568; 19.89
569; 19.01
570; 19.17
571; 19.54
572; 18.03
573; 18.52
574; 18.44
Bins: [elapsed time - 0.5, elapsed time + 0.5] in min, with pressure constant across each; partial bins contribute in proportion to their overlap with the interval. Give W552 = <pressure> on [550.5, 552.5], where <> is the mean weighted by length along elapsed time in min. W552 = 19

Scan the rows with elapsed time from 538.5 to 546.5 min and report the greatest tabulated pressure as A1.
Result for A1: 19.6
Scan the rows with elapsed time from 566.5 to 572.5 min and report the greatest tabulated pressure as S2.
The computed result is 19.89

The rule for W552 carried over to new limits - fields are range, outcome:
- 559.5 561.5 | 20.2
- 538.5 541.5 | 19.1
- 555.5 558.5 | 18.2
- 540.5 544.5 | 18.4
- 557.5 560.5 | 19.8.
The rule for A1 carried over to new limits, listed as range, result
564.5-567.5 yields 21.16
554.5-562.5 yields 20.91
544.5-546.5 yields 19.57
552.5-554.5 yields 19.14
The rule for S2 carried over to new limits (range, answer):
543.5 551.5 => 19.67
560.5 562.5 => 20.58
